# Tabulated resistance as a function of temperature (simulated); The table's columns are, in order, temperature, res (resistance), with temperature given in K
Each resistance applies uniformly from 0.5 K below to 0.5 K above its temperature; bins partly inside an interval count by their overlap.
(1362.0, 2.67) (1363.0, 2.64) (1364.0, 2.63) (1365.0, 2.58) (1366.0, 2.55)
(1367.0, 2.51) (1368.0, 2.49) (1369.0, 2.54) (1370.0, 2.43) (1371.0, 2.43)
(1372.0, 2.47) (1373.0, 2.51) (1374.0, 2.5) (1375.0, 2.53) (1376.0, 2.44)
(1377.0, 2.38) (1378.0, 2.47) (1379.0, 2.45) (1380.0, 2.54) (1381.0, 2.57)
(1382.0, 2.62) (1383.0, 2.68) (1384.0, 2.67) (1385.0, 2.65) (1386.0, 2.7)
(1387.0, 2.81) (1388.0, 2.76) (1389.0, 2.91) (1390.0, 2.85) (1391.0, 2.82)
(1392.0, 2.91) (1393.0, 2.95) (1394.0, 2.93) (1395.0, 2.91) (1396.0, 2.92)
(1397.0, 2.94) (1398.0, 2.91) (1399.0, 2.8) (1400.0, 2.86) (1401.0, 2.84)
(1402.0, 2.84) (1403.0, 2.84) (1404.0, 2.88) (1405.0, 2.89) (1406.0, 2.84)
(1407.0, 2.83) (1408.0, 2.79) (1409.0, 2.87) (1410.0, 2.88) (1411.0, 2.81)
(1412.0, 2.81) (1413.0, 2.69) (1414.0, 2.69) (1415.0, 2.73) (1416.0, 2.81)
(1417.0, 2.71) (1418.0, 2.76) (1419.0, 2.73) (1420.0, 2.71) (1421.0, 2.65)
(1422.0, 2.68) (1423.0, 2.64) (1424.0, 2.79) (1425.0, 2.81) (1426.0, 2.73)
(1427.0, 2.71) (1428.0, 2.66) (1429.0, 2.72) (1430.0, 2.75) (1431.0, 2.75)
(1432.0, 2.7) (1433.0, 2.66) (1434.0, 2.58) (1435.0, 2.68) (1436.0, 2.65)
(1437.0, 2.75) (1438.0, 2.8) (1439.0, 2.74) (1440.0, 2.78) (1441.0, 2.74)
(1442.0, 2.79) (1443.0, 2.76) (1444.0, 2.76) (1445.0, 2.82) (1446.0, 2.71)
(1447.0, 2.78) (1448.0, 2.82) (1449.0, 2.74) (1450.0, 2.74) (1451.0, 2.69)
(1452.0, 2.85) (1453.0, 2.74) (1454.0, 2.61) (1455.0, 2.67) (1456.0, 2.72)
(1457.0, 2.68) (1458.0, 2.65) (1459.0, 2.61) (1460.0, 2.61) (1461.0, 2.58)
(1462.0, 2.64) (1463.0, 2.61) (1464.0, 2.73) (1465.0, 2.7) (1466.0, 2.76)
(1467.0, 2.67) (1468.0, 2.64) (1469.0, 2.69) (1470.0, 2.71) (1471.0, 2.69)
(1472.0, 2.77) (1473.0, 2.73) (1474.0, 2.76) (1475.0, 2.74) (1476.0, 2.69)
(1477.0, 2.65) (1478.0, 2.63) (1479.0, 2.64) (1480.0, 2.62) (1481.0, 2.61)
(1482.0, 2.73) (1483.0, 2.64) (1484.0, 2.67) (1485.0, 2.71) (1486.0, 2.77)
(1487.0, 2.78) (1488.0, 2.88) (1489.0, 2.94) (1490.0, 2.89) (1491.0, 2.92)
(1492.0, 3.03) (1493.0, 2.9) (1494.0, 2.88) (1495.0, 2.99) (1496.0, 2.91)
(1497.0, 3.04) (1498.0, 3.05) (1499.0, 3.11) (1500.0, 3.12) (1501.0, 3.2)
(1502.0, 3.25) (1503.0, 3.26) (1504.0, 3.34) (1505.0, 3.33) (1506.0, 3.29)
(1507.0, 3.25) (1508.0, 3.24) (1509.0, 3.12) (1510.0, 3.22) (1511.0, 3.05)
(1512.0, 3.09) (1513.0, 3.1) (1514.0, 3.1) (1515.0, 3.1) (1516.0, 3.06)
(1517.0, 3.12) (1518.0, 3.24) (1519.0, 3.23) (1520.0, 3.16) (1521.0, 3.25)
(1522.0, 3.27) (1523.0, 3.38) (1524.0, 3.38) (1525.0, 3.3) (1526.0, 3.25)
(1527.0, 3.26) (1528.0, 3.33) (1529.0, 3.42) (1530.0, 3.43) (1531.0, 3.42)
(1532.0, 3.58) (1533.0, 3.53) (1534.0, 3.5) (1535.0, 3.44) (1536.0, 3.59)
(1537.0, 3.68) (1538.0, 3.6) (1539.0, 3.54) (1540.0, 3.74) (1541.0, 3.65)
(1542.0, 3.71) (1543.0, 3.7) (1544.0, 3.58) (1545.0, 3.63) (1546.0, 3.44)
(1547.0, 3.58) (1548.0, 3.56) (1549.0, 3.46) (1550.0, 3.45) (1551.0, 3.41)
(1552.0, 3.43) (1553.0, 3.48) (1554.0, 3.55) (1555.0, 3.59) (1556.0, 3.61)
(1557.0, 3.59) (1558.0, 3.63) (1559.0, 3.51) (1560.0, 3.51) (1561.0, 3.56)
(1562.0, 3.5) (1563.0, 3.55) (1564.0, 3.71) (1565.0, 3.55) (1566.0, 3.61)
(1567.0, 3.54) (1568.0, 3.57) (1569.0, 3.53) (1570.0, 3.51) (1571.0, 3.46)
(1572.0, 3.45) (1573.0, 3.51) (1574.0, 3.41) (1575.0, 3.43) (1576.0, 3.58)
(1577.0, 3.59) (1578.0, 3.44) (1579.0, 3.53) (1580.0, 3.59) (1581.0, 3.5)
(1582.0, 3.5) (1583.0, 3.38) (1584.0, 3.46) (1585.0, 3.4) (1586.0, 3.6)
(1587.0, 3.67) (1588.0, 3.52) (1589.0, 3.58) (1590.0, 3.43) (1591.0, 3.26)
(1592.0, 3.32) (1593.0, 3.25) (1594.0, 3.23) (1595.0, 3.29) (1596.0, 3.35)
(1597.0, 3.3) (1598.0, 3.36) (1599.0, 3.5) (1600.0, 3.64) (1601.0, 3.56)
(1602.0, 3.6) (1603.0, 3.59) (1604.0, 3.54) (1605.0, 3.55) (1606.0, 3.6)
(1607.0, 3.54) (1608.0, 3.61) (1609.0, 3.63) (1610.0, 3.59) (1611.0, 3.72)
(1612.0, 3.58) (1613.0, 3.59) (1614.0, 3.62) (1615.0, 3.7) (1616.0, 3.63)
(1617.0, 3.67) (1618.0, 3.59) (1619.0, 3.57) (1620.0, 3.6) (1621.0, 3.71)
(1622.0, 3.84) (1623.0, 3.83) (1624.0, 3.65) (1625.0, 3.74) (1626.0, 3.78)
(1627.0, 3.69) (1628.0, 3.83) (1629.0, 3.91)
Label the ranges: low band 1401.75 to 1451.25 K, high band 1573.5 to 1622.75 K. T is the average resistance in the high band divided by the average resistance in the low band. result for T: 1.3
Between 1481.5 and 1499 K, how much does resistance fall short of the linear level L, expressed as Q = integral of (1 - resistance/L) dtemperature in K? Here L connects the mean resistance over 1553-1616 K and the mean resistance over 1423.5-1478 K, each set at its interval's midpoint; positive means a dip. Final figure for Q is 0.46 K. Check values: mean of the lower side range 2.71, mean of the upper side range 3.52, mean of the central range 2.87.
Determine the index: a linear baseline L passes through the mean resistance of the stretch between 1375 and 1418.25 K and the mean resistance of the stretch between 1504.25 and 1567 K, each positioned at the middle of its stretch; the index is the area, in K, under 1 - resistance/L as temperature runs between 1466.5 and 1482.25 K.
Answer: 2.2 K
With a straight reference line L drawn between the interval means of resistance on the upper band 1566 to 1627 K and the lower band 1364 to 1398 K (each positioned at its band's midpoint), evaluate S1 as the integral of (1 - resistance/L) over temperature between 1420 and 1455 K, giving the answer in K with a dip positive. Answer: 1.91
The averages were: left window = 2.65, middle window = 2.73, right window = 3.54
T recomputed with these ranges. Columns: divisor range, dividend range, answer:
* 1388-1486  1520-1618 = 1.28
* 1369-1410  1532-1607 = 1.29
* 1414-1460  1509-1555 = 1.25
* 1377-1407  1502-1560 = 1.22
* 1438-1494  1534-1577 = 1.30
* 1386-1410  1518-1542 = 1.20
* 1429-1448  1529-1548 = 1.31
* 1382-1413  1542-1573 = 1.25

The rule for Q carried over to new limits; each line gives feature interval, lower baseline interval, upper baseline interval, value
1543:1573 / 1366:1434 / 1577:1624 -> -1.6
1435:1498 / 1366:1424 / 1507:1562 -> 6.7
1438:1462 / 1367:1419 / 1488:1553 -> 2.1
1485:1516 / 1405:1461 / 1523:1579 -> 1.2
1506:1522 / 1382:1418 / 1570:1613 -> 0.3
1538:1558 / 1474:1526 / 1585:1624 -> -1.9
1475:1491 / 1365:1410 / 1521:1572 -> 2.3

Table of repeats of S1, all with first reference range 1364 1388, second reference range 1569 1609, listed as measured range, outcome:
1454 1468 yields 1.25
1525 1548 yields -1.92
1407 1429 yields -0.11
